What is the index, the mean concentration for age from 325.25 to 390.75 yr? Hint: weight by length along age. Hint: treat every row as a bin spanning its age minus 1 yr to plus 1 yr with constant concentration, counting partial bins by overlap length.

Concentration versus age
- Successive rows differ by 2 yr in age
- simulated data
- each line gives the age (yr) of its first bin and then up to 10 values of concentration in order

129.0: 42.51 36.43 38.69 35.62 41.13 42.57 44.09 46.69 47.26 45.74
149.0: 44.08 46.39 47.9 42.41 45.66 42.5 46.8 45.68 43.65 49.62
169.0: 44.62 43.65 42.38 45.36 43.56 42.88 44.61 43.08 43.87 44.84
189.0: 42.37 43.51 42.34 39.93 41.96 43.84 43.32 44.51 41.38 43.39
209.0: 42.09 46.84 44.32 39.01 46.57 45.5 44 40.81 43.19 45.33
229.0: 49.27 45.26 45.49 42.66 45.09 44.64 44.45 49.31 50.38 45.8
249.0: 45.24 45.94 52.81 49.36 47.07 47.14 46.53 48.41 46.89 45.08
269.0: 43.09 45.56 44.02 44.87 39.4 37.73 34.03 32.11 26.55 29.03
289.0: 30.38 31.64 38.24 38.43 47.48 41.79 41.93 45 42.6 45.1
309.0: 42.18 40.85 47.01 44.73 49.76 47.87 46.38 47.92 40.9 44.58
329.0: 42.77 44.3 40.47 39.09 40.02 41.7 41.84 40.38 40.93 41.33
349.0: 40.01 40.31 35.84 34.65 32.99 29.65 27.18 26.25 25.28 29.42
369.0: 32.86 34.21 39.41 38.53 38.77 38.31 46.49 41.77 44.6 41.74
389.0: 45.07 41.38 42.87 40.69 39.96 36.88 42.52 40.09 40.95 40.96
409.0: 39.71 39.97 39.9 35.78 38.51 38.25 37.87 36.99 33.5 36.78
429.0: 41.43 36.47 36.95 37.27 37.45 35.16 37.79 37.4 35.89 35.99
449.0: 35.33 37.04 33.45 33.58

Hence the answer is 38.2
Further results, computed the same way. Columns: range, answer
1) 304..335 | 44.3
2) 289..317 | 41.9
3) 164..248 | 44.3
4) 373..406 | 41.2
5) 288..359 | 41.3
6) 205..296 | 42.9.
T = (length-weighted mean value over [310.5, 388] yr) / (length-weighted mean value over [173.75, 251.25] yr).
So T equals 0.89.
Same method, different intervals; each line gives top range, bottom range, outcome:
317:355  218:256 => 0.91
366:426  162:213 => 0.90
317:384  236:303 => 0.91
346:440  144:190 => 0.84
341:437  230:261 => 0.81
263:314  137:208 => 0.91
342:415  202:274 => 0.84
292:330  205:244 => 0.99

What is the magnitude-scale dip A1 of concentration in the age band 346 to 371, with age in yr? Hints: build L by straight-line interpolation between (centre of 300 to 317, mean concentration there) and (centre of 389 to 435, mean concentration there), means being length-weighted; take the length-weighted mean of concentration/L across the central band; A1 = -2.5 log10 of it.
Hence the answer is 0.25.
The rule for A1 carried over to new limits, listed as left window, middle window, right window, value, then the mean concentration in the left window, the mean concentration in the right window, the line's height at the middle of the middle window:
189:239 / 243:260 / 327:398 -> -0.14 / 43.7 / 38.4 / 42.4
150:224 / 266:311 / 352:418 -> 0.04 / 43.9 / 37.7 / 40.7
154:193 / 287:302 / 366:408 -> 0.10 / 44.2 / 39.9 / 41.8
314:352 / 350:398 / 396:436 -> 0.10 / 42.9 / 38.5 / 40.7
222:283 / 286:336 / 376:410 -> 0.04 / 44.9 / 41.3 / 43.4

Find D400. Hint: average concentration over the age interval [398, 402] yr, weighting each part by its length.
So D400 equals 39.7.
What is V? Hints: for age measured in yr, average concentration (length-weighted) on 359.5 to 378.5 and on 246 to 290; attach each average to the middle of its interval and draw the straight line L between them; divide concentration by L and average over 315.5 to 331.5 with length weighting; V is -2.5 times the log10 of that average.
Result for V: -0.23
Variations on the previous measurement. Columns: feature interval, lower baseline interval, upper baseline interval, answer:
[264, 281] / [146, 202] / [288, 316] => -0.02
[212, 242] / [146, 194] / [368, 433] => -0.03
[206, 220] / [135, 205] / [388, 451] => -0.02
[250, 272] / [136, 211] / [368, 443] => -0.12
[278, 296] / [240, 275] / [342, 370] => 0.28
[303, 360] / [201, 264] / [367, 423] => 0.01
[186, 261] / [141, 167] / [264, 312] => -0.06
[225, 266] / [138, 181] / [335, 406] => -0.11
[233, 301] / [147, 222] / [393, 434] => -0.01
